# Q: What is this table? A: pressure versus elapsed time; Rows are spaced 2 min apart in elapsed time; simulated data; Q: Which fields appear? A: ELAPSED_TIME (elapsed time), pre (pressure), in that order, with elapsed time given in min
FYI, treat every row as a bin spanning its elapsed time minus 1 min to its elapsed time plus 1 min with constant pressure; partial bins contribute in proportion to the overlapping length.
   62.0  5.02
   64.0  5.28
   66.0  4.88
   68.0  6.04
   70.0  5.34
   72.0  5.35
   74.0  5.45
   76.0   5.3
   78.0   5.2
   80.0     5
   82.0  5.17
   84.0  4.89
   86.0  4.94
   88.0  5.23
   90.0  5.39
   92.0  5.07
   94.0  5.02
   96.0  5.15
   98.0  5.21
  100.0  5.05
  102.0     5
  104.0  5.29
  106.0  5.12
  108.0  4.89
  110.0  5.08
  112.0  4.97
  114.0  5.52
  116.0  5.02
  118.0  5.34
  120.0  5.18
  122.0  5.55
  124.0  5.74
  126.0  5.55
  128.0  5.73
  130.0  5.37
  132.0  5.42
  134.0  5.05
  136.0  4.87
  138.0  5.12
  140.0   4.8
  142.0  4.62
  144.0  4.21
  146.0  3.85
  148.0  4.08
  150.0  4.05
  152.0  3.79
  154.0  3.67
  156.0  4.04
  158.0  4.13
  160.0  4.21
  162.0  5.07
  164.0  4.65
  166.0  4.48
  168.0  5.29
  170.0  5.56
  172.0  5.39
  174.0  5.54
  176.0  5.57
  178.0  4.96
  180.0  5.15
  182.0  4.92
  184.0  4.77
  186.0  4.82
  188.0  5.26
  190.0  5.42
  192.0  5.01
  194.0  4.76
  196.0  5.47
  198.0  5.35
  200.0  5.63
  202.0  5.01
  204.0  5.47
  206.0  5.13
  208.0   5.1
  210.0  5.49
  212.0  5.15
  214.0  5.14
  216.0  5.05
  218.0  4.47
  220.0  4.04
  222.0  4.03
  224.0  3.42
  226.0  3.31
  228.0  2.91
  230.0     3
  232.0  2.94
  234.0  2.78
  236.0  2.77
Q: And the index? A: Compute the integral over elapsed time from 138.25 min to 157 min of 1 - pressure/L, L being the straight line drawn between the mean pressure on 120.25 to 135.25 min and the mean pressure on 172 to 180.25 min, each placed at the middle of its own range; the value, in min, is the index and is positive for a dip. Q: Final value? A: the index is 4.3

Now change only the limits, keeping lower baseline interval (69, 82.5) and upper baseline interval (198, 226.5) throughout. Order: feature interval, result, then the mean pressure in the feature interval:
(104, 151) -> 0.7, 5.01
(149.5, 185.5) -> 1.4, 4.75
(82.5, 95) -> 0.3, 5.09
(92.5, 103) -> 0.2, 5.09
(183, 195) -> -0.3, 5.01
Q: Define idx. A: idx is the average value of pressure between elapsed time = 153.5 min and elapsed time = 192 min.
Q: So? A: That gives 4.91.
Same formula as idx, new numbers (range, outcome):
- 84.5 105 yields 5.13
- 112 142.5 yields 5.26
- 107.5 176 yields 4.89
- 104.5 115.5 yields 5.12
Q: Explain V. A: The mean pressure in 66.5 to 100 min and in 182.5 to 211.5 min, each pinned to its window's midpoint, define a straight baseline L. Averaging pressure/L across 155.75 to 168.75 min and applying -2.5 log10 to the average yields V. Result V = 0.14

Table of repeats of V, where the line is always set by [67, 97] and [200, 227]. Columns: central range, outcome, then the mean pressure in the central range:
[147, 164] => 0.19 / 4.16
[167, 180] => -0.11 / 5.37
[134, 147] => 0.09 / 4.61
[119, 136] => -0.07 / 5.41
